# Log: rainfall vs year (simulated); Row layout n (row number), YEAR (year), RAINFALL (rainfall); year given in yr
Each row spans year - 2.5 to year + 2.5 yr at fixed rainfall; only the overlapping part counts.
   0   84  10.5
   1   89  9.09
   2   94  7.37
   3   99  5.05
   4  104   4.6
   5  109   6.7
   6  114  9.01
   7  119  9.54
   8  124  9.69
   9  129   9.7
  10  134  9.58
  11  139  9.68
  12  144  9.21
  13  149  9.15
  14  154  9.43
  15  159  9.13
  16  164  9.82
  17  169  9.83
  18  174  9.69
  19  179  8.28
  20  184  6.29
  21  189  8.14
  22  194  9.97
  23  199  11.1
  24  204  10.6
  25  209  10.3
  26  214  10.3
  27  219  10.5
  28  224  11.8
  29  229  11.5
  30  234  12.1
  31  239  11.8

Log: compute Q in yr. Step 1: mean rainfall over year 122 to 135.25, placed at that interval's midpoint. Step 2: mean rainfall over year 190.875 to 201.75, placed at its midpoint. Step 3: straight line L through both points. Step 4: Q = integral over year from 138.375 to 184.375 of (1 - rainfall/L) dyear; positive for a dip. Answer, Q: 3.9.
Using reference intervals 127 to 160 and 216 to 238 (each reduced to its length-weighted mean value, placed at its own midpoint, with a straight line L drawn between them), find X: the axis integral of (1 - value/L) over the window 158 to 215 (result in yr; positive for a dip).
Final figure 5.6 yr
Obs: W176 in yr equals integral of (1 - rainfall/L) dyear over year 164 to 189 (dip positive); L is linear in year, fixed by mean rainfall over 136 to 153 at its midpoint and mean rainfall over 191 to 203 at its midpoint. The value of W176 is 3.5 yr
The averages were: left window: 9.36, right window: 10.4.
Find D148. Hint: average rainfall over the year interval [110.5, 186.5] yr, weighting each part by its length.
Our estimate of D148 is 9.17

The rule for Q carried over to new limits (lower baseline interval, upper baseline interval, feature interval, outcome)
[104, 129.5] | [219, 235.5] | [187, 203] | 1.2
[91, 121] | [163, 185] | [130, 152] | -4.0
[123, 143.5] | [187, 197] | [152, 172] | -0.3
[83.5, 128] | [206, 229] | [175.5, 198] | 3.6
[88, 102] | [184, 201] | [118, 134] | -4.3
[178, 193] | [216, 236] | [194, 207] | -2.3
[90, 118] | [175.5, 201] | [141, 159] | -3.1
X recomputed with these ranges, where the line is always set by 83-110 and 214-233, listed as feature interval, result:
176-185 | 2.03 yr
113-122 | -1.86 yr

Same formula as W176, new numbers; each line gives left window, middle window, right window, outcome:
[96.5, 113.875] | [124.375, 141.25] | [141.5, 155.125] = -3.4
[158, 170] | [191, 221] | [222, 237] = 1.6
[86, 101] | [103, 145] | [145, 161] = -2.0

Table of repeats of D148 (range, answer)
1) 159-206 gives 9.28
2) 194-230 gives 10.8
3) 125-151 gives 9.48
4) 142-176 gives 9.47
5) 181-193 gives 7.6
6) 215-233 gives 11.3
